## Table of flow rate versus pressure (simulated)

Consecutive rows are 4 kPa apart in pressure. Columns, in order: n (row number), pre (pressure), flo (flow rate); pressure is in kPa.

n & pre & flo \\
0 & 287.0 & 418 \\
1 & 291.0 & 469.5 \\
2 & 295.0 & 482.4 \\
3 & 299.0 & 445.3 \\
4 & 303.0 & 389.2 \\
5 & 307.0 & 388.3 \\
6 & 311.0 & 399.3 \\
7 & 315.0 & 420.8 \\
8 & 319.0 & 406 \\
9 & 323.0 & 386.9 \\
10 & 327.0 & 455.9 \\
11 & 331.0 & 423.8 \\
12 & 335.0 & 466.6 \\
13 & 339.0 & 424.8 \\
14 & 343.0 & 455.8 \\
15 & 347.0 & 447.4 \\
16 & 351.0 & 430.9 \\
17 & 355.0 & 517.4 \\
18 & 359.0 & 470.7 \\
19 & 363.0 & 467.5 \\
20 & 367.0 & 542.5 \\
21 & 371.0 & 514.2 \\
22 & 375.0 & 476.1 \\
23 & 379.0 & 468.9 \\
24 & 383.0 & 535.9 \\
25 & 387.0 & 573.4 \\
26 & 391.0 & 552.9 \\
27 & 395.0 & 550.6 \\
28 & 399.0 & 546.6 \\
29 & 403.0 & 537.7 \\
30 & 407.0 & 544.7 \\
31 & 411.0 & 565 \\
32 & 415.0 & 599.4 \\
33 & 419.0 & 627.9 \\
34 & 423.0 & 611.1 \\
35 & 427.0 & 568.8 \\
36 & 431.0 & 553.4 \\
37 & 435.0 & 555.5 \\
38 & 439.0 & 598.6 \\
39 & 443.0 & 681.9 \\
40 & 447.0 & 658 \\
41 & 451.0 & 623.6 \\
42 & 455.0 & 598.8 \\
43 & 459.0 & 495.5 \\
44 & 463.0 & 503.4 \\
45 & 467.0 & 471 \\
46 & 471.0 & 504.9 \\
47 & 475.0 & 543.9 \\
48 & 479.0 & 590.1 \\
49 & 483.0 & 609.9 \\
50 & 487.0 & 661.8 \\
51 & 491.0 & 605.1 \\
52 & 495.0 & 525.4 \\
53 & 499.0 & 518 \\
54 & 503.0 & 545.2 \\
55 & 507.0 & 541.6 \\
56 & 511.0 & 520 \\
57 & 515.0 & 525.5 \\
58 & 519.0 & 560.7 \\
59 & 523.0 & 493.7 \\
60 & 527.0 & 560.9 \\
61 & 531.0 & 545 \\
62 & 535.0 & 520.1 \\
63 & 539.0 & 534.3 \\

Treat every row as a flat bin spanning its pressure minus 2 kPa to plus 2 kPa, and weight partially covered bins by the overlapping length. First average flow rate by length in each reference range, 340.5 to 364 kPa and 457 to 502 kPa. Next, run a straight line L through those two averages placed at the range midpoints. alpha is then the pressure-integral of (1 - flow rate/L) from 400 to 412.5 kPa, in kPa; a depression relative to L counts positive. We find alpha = -1.2 kPa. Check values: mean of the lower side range 464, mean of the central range 548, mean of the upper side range 548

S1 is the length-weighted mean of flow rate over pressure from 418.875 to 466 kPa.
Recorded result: 586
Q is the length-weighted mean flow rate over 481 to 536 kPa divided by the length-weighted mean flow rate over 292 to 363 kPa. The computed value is 1.3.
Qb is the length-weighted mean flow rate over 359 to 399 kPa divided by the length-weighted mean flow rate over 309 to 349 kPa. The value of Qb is 1.21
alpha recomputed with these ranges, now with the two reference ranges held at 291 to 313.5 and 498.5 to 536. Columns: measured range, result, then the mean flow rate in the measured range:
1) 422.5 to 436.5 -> -2.3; 569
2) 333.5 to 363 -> -0.7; 460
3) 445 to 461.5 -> -3.0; 591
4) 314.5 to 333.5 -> 0.7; 420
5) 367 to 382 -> -1.2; 497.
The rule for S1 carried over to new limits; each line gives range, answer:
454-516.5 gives 547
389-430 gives 570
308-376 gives 452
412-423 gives 609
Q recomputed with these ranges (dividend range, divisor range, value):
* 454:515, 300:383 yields 1.22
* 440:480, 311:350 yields 1.32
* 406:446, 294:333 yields 1.42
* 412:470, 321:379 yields 1.25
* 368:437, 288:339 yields 1.29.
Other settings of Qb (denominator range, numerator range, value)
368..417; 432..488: 1.07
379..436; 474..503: 1.03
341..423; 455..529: 1.04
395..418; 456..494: 0.99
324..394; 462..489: 1.15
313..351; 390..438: 1.32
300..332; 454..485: 1.31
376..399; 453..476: 0.97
